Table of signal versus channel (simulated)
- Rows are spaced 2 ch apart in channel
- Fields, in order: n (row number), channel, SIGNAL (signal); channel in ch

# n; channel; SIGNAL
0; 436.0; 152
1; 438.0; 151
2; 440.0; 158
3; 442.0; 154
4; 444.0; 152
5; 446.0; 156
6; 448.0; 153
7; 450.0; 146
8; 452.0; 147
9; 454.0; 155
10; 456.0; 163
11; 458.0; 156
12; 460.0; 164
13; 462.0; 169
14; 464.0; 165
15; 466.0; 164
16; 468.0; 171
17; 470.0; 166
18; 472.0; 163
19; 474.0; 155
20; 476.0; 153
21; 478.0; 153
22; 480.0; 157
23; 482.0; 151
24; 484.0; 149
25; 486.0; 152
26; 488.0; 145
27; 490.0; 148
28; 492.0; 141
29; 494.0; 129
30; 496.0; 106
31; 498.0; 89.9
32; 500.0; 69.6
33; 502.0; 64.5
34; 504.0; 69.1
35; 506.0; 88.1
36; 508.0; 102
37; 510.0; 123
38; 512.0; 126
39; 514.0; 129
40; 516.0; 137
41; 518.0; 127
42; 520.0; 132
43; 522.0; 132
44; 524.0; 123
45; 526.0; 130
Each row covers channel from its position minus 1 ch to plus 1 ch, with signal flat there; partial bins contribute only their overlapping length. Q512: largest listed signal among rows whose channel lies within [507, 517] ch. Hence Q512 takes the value 137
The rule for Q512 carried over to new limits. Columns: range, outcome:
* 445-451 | 156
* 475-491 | 157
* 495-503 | 106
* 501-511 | 123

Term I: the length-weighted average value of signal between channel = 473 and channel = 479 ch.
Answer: 154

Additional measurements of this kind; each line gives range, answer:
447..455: 150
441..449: 154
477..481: 155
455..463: 163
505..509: 95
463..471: 166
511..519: 130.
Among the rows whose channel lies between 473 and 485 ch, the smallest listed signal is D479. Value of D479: 149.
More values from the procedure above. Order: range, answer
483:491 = 145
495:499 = 89.9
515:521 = 127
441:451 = 146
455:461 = 156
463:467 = 164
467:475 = 155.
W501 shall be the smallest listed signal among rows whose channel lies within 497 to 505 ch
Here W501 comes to 64.5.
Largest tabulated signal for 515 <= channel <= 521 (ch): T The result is 137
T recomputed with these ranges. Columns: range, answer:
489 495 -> 148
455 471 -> 171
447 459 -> 163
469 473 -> 166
